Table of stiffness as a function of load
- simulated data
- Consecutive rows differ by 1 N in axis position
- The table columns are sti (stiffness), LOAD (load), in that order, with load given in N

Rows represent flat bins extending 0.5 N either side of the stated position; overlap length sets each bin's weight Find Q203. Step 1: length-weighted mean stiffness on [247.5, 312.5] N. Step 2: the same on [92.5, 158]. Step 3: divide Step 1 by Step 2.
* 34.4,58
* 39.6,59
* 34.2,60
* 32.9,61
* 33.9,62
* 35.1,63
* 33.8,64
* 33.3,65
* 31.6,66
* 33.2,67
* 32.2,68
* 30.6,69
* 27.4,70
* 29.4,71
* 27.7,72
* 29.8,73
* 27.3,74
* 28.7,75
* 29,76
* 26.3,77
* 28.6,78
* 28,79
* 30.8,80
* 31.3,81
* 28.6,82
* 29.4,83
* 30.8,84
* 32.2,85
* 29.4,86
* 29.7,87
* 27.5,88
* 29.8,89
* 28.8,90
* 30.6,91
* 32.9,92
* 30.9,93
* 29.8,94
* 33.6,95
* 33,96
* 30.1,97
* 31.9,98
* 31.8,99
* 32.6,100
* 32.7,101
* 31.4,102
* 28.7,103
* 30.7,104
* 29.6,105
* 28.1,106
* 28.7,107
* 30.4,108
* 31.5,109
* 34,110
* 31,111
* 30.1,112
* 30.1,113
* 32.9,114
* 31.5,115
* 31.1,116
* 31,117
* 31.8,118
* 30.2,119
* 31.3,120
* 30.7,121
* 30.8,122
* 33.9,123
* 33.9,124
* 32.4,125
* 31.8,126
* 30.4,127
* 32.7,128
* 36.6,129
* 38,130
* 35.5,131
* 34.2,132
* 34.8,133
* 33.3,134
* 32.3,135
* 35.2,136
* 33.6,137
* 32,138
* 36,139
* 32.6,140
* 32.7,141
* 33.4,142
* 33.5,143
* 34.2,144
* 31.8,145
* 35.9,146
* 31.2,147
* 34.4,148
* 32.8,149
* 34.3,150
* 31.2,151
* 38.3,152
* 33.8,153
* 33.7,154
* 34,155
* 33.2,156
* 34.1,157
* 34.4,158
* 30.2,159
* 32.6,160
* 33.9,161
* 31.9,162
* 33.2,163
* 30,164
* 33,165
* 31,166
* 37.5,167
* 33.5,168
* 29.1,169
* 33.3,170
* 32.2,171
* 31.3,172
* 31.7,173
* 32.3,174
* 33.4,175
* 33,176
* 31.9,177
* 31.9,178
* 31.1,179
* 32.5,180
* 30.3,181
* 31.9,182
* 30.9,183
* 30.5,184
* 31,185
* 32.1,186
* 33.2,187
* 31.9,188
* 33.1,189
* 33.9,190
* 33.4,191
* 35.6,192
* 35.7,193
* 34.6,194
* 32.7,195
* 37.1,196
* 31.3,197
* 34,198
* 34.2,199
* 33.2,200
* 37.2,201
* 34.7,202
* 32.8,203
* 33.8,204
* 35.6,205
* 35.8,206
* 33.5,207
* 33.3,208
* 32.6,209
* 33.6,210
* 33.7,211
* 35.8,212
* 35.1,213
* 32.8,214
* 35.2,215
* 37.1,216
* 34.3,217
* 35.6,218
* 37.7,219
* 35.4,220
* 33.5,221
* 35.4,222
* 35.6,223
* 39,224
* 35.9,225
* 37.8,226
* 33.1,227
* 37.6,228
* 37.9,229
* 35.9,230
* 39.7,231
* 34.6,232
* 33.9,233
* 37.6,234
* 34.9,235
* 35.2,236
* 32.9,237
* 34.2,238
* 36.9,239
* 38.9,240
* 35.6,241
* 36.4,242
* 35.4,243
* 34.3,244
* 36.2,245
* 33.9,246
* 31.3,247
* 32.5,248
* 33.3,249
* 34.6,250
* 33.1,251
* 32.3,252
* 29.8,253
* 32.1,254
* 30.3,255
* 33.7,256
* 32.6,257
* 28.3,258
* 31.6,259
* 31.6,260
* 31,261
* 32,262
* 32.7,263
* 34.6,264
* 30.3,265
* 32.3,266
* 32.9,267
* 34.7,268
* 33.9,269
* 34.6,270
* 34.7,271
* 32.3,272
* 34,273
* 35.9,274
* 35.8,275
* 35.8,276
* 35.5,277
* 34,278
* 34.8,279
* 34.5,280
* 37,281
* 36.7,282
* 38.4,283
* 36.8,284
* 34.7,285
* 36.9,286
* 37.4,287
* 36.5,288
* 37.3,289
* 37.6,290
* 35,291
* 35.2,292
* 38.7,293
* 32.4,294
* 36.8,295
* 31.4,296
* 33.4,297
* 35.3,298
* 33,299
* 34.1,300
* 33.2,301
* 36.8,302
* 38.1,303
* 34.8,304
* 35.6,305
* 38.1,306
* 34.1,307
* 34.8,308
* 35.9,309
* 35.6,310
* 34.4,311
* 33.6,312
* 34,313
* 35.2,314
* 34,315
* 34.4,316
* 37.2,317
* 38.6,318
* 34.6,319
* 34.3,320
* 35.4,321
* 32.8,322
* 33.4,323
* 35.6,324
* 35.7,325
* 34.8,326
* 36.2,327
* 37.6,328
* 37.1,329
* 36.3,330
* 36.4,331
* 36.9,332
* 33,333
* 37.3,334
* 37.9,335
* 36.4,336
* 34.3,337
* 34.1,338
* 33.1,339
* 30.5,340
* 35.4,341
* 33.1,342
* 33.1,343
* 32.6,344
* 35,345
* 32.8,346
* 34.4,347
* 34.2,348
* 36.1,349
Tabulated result 1.06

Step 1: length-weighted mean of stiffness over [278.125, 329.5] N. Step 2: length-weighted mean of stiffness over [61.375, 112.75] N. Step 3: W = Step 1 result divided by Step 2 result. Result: 1.2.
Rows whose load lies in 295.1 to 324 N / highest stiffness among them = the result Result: 38.6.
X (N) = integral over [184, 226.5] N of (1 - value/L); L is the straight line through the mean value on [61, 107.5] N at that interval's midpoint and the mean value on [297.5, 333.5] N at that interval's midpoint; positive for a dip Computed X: -1.9 N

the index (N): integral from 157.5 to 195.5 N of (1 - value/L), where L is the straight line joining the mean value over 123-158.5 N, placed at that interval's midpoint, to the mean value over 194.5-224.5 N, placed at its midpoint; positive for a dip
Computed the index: 1.9 N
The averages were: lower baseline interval 33.8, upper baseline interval 34.7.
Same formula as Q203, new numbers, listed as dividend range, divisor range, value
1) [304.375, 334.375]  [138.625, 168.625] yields 1.06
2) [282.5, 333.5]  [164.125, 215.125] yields 1.07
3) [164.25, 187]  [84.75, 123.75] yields 1.04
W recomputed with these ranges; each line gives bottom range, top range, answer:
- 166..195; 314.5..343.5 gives 1.08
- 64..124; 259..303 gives 1.14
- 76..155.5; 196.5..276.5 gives 1.08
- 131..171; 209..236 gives 1.07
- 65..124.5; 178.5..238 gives 1.13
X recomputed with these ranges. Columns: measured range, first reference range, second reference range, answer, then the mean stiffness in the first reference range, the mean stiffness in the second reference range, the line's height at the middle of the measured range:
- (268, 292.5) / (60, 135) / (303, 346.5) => -0.93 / 31.2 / 35.1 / 34.3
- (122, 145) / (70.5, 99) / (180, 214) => -1.60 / 29.9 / 33.6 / 31.5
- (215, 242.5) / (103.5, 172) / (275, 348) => -1.60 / 32.7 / 35.2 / 34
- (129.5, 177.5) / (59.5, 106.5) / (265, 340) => -1.83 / 30.6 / 35.2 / 32.1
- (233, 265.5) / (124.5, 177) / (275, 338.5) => 1.16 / 33.3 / 35.5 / 34.7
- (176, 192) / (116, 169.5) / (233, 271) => 0.56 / 33.1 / 33.5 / 33.3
